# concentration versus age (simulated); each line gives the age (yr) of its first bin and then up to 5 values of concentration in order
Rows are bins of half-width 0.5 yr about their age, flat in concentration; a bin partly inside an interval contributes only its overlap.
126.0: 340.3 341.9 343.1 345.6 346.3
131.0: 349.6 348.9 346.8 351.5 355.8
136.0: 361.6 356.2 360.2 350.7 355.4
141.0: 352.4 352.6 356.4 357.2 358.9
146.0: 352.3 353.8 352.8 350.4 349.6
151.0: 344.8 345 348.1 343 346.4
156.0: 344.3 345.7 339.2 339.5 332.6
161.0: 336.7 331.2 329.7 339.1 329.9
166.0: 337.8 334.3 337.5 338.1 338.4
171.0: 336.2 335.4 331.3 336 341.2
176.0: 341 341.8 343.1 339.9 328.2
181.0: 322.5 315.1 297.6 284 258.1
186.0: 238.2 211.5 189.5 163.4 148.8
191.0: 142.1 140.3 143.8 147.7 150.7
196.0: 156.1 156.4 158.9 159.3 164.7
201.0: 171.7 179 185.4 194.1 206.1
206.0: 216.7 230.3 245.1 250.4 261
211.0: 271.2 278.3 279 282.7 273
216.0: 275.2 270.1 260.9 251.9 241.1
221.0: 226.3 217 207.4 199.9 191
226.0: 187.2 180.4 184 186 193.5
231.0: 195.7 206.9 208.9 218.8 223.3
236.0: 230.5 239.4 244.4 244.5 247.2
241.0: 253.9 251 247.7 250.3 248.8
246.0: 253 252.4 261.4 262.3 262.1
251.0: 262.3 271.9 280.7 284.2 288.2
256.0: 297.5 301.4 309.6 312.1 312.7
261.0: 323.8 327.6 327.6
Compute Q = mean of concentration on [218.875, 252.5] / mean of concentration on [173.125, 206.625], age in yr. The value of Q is 1.01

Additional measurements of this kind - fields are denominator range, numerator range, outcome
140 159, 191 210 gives 0.52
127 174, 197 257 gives 0.68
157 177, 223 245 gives 0.65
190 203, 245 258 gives 1.75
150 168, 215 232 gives 0.64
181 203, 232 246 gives 1.24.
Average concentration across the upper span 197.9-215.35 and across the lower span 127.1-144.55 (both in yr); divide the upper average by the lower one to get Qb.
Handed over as 0.64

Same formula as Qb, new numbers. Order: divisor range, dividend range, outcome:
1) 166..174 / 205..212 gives 0.73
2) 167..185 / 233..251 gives 0.75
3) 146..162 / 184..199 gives 0.51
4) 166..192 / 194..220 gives 0.76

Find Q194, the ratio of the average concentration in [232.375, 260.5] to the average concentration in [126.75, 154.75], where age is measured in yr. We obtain 0.74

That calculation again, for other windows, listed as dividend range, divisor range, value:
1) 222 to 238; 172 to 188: 0.67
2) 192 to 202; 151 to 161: 0.46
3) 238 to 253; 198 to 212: 1.21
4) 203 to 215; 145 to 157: 0.70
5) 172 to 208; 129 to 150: 0.65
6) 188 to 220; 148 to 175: 0.61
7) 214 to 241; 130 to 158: 0.64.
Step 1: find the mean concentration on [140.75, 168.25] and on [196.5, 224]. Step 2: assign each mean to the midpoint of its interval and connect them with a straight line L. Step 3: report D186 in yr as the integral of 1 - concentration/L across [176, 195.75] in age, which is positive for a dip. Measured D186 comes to 2.98 yr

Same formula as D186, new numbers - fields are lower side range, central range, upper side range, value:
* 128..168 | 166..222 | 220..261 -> 8.8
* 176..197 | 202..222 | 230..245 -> -1.0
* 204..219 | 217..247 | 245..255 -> 4.1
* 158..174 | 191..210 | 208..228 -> 6.2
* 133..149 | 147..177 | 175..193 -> -3.3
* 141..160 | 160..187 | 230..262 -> 0.4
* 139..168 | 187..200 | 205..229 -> 5.6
